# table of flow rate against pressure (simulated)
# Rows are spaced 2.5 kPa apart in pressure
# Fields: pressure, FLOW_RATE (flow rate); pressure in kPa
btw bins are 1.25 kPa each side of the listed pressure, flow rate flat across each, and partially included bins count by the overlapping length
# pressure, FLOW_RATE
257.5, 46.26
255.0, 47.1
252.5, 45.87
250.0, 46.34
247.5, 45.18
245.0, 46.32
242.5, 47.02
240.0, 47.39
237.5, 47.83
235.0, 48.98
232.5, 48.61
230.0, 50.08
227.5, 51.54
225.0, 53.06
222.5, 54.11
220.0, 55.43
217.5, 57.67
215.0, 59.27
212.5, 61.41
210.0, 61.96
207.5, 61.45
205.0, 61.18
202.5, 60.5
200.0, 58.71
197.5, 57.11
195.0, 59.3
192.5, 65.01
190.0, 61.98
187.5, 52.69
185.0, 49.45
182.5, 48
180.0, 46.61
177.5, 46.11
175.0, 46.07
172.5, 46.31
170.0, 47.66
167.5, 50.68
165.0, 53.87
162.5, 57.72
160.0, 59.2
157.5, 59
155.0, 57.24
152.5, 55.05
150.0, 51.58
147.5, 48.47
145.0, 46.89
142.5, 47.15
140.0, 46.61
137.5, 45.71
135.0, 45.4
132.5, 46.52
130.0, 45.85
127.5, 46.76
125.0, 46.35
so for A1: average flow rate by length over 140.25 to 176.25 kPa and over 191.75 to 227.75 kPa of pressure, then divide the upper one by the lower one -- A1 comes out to 1.13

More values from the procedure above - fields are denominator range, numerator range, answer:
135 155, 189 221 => 1.22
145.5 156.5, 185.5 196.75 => 1.12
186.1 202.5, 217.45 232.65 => 0.89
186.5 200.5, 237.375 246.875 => 0.79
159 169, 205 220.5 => 1.09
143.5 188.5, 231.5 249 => 0.92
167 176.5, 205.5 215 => 1.29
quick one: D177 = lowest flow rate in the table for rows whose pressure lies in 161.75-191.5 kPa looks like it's 46.07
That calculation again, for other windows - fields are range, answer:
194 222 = 55.43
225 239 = 47.83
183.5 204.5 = 49.45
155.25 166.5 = 53.87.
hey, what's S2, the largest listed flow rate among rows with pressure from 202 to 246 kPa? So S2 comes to 61.96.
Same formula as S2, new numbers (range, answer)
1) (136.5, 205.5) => 65.01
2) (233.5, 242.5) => 48.98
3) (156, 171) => 59.2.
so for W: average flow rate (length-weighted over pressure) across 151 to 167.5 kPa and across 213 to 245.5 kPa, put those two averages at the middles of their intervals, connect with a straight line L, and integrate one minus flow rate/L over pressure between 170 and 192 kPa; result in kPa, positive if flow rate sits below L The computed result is 1.9 kPa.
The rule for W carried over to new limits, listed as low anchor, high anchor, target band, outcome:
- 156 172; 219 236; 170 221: -2.56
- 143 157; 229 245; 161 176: 0.17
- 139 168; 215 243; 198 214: -2.68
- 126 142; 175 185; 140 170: -4.00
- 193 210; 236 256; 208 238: -0.44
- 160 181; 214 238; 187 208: -3.53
